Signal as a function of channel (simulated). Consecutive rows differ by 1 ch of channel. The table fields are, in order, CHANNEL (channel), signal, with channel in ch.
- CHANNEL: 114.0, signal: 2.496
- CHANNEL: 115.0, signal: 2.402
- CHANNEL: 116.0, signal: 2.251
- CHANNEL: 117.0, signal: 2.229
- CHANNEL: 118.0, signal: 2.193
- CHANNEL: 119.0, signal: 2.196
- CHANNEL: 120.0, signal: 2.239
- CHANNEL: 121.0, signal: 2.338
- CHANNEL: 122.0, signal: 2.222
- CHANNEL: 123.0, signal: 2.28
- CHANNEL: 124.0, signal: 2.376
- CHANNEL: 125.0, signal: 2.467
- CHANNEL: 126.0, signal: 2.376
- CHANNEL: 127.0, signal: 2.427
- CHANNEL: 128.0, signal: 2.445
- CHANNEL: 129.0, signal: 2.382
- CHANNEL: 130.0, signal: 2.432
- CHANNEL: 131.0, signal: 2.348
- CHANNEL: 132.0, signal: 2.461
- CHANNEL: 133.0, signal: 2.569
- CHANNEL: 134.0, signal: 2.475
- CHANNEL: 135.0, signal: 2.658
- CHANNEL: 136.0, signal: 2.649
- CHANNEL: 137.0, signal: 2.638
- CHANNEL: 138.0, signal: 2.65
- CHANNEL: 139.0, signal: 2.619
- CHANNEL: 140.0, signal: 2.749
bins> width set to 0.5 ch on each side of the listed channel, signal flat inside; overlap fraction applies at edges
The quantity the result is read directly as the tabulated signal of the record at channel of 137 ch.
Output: 2.638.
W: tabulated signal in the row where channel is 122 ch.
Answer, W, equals 2.222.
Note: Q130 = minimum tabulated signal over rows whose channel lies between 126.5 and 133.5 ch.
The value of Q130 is 2.348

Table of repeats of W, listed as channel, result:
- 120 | 2.239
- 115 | 2.402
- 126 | 2.376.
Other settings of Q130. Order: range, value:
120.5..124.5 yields 2.222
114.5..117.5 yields 2.229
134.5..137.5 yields 2.638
